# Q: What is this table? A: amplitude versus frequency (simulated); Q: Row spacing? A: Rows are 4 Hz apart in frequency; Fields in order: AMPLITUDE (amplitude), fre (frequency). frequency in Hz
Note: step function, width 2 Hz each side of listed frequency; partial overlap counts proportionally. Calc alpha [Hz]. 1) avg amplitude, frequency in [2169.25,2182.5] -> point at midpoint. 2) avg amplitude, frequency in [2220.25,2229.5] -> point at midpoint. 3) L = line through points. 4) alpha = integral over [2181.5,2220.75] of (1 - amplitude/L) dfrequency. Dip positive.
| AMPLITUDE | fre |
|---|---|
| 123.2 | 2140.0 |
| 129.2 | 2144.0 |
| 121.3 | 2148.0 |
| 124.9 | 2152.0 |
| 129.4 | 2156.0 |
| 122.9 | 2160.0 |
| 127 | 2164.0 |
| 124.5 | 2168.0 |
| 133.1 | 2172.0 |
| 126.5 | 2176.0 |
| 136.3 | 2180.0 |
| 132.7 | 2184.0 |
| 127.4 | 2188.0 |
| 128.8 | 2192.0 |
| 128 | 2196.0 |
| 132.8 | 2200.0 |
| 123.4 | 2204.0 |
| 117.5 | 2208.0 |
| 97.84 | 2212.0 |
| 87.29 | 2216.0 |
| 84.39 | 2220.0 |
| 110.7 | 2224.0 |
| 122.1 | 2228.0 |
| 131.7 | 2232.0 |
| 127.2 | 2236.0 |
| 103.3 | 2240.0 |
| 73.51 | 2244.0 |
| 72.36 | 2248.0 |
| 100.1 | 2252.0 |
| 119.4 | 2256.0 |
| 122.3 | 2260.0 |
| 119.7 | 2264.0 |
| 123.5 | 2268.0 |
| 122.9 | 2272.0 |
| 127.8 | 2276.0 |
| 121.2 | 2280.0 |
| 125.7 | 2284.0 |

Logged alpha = 1.2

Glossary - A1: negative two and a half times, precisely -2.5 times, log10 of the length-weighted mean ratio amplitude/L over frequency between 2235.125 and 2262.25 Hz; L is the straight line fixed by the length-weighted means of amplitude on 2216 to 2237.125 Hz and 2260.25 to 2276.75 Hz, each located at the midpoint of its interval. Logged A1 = 0.16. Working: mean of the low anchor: 112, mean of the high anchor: 123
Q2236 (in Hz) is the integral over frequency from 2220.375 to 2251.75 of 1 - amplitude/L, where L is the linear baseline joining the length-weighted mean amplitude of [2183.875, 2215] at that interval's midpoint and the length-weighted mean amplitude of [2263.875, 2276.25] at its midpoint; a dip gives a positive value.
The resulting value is 4.7 Hz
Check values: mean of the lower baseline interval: 122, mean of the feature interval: 104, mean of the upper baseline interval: 123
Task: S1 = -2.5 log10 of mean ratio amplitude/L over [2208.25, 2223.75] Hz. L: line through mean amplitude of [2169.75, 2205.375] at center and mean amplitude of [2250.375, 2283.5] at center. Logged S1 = 0.31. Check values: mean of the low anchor 130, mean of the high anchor 120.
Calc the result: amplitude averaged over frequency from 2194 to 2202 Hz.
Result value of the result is 130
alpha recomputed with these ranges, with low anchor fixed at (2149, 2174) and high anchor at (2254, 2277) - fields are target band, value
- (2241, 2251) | 3.61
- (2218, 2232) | 1.65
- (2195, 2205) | -0.27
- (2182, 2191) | -0.30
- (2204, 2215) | 1.42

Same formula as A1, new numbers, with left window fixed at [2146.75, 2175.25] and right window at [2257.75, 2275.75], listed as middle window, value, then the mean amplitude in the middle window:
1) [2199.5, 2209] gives 0.007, 124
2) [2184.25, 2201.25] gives -0.036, 129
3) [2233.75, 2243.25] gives 0.125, 110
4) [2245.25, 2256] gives 0.322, 91.5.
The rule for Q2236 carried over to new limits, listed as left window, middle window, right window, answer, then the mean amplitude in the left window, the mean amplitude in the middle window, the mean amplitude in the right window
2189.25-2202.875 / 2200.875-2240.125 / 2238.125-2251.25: -2.3 Hz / 129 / 112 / 84.5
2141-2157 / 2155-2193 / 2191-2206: -0.5 Hz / 126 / 129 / 128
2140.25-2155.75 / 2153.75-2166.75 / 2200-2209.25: -0.1 Hz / 125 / 126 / 123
